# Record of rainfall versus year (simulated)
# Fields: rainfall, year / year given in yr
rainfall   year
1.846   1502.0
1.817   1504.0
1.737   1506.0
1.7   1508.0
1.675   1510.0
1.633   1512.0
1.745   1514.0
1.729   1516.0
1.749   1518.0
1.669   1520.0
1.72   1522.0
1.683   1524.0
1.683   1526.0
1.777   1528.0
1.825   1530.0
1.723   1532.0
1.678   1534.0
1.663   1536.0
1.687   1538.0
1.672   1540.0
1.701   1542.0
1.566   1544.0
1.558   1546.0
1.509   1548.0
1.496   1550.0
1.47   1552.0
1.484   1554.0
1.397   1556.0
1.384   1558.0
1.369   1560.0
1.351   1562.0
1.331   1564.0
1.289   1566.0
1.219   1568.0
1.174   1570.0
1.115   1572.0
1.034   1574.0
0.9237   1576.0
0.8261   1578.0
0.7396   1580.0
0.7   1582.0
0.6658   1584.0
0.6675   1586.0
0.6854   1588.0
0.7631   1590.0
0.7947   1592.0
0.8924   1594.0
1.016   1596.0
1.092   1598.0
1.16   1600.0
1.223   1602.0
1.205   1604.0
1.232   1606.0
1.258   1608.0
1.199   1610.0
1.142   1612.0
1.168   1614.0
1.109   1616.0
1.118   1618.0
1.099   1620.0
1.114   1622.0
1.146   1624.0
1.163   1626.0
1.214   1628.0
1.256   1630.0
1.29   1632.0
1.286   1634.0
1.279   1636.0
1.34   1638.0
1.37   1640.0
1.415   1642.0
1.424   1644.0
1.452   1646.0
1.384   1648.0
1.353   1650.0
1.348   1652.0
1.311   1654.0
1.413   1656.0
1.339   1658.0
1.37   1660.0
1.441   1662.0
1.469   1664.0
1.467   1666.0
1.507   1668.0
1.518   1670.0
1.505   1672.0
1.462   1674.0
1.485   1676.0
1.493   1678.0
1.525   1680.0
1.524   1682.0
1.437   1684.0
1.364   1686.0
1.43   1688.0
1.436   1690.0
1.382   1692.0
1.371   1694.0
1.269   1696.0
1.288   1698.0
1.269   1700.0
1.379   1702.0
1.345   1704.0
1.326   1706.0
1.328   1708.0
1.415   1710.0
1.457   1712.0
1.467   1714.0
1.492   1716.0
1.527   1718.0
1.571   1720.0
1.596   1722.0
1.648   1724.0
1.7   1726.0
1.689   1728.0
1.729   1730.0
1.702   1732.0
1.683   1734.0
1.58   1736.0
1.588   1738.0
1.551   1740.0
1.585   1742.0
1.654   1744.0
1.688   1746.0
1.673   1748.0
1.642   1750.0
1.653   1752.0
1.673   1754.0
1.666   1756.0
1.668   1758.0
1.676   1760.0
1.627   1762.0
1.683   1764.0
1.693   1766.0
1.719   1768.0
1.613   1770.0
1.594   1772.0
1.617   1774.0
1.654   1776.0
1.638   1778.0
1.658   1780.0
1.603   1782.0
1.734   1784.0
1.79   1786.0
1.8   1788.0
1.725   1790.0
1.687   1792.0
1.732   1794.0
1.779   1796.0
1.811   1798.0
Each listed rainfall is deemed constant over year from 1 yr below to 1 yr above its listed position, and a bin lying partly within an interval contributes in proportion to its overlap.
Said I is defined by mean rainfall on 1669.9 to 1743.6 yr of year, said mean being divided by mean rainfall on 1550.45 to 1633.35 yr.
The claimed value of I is 1.34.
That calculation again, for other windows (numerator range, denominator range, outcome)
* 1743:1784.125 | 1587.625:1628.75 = 1.52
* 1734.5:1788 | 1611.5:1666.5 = 1.28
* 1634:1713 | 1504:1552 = 0.84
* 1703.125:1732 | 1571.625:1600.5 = 1.77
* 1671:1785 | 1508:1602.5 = 1.16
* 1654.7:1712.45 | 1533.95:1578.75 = 1.02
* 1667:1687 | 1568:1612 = 1.51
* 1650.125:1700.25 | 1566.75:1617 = 1.42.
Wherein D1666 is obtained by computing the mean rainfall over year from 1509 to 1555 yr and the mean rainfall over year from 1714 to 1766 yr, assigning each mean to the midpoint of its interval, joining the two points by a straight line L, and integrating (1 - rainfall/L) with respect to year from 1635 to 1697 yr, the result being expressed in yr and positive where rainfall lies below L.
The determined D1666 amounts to 8.6 yr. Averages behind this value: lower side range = 1.66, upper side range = 1.64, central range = 1.42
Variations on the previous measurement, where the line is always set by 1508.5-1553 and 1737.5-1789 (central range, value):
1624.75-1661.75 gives 7.29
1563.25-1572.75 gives 2.50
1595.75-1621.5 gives 7.81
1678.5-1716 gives 6.04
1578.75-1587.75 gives 5.23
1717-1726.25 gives 0.33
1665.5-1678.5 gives 1.33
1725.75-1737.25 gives -0.12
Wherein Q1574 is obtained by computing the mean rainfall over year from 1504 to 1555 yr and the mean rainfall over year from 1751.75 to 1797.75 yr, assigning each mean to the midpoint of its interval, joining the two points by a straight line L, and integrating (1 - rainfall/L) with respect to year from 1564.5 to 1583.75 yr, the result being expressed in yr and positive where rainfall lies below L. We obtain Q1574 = 7.7 yr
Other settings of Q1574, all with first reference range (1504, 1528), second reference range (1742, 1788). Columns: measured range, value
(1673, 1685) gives 1.4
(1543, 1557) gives 1.7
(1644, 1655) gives 2.0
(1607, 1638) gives 9.1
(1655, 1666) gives 1.8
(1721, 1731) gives 0.0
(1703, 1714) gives 1.9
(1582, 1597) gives 8.1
